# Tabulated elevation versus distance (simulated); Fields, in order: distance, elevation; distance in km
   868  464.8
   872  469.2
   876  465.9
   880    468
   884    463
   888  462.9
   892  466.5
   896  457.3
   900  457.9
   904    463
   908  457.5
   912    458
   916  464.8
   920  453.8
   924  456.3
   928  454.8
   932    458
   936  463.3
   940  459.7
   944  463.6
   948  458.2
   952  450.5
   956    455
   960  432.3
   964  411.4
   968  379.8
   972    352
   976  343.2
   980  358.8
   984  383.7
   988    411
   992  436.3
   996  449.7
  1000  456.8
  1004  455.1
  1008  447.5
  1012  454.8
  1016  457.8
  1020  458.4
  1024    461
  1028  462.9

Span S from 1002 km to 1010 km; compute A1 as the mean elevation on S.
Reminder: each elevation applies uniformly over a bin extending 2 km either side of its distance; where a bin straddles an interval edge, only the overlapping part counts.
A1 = 451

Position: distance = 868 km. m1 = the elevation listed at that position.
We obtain 464.8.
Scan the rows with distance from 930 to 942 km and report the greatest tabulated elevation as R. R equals 463.3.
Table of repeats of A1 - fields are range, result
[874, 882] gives 467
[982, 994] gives 410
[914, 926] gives 458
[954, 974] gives 406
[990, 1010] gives 449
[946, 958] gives 455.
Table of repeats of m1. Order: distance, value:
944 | 463.6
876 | 465.9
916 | 464.8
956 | 455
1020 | 458.4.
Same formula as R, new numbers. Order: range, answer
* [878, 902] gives 468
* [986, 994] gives 436.3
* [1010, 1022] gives 458.4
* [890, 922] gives 466.5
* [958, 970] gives 432.3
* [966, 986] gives 383.7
